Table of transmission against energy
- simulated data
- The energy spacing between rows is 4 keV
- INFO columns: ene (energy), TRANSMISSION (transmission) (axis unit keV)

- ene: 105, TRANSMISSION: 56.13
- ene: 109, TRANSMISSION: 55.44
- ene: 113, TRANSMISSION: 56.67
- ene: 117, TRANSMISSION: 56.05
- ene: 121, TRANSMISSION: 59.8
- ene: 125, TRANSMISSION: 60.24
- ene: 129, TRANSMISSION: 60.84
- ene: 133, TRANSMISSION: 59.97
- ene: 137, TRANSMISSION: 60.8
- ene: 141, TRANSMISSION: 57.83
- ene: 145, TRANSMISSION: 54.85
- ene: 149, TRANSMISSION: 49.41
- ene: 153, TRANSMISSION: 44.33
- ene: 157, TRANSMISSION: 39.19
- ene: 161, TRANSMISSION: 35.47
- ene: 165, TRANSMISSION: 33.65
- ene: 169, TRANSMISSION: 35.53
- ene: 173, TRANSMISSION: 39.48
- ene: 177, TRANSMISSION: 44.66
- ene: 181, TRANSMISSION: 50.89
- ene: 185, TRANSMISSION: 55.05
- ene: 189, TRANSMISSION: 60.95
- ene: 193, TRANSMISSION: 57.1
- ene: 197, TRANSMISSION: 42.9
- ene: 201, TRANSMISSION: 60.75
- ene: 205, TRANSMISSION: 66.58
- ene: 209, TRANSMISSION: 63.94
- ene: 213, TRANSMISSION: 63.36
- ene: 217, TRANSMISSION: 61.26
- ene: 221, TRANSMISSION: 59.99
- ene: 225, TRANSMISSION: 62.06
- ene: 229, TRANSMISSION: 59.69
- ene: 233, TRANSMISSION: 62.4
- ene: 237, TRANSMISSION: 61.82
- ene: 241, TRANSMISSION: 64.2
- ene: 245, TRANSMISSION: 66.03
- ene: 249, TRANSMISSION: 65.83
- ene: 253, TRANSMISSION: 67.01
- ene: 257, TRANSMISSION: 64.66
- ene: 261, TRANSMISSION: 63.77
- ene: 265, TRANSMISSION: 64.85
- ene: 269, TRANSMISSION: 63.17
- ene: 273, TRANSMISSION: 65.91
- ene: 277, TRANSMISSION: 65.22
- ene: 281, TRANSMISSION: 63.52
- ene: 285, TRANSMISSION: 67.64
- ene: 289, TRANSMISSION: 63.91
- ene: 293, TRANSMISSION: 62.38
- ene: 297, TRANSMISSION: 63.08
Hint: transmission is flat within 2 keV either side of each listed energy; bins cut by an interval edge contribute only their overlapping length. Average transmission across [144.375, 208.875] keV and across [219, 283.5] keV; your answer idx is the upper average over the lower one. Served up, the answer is 1.32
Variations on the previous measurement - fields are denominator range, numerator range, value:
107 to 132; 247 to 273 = 1.12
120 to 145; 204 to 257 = 1.07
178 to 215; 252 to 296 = 1.12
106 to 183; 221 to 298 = 1.27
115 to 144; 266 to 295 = 1.09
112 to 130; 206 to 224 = 1.06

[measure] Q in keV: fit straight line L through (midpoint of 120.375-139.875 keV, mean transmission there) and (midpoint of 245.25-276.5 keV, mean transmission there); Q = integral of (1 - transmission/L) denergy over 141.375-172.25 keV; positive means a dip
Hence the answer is 9.4 keV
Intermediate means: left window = 60.3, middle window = 42.5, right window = 65.1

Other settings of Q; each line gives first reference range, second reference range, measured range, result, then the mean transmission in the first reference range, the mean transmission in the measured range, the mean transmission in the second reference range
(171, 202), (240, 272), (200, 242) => -3.2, 51.2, 62.4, 65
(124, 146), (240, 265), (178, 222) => 3.2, 59.2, 58.1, 65.3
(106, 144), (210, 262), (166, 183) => 5.2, 58.5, 42.1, 63.2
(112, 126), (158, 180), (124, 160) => -3.0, 58.2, 53.5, 38.4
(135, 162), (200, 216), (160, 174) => 4.7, 49.3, 35.8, 63.7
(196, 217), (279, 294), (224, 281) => -1.2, 60.5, 64.1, 64.5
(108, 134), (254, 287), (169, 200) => 5.9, 58.5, 49.5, 64.9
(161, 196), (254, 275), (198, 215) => -3.3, 46.4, 62.4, 64.6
